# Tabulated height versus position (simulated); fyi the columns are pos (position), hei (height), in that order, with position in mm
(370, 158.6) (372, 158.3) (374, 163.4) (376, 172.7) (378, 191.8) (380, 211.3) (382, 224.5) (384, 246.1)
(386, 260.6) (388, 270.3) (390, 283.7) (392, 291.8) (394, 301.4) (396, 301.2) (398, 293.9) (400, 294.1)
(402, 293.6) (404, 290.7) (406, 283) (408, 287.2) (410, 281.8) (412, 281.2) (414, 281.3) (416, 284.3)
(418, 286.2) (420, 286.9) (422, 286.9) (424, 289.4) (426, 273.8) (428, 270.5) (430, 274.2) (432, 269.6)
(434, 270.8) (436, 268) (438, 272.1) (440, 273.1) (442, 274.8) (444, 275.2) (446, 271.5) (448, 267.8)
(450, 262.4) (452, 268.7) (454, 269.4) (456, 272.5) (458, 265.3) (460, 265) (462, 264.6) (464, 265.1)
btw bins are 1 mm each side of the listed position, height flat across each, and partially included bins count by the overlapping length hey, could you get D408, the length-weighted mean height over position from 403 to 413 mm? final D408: 285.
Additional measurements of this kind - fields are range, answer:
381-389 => 250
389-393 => 288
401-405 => 292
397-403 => 294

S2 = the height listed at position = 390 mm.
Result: 283.7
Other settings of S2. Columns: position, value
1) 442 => 274.8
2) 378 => 191.8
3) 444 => 275.2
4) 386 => 260.6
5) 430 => 274.2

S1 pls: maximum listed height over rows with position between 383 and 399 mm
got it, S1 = 301.4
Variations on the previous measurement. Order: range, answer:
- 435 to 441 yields 273.1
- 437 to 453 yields 275.2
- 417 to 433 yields 289.4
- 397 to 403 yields 294.1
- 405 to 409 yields 287.2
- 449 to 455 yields 269.4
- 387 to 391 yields 283.7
